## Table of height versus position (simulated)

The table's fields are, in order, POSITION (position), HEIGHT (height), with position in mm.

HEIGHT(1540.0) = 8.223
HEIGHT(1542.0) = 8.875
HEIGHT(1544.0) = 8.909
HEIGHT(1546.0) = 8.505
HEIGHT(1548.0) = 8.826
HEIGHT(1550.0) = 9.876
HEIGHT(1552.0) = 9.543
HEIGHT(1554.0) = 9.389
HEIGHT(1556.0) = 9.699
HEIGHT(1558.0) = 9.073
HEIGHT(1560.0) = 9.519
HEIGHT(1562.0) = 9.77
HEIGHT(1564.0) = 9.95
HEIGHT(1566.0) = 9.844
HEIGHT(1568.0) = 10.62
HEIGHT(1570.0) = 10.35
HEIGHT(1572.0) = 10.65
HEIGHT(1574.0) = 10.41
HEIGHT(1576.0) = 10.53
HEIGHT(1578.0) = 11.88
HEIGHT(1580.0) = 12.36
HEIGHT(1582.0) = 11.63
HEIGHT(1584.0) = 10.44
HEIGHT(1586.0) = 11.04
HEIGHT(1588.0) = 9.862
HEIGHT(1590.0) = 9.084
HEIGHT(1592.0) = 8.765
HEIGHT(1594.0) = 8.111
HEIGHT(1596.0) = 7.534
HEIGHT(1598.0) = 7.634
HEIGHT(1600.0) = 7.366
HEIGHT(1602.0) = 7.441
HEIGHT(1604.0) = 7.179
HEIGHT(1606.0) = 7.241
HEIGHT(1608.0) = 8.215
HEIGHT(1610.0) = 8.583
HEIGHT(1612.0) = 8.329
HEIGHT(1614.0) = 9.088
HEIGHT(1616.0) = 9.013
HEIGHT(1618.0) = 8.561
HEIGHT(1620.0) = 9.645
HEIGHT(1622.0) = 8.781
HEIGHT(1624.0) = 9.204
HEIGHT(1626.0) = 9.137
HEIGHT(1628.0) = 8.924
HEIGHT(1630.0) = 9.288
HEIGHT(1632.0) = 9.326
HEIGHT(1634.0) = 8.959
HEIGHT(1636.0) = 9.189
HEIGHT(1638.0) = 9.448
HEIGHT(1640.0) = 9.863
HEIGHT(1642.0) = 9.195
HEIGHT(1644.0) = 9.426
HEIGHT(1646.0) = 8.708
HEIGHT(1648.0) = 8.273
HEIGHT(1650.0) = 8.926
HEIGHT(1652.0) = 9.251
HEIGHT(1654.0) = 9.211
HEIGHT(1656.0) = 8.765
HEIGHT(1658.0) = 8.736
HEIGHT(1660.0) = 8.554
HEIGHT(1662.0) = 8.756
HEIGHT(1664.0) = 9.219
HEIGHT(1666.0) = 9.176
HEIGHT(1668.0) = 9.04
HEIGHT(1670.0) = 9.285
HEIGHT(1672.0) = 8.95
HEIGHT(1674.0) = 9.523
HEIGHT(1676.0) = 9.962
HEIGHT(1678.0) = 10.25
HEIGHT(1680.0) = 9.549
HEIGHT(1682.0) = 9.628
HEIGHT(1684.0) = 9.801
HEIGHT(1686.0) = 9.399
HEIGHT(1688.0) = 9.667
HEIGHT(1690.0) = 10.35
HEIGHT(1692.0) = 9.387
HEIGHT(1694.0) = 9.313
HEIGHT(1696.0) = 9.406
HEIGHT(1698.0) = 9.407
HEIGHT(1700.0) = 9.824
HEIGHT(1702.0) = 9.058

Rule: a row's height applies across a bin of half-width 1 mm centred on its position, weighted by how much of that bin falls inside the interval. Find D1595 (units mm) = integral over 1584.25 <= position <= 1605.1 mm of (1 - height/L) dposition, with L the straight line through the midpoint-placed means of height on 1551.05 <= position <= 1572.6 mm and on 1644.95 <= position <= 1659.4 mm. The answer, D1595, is 2.2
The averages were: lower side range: 9.84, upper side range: 8.83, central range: 8.47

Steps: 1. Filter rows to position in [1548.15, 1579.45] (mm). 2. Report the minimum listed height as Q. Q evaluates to 9.073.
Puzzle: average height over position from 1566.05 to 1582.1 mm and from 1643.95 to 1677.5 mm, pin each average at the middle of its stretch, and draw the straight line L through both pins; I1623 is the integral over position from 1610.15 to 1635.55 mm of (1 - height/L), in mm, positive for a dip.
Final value 2.2 mm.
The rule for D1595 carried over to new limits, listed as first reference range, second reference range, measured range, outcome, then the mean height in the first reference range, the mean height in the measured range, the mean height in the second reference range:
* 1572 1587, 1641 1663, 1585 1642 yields 7.4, 11.1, 8.75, 8.89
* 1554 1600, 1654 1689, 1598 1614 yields 3.1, 9.88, 7.84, 9.31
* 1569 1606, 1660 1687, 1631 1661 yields 1.2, 9.51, 9.06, 9.39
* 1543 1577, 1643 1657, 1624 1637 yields 0.0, 9.73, 9.14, 8.94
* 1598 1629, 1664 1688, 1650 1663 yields 0.4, 8.42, 8.88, 9.5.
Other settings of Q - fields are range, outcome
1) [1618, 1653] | 8.273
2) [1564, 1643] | 7.179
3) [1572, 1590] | 9.084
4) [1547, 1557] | 8.826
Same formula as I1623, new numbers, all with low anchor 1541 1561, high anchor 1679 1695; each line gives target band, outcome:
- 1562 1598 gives -3.1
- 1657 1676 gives 1.0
